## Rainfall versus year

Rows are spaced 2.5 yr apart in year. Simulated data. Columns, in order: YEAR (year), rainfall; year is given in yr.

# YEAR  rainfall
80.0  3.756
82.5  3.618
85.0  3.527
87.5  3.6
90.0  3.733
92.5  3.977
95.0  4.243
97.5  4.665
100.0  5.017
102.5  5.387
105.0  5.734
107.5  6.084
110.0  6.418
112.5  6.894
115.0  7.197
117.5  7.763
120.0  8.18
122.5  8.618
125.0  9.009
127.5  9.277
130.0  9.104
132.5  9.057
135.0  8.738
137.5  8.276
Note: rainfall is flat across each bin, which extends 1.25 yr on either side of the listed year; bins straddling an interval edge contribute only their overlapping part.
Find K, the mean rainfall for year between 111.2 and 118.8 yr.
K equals 7.28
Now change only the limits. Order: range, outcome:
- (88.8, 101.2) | 4.33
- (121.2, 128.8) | 8.96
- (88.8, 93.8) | 3.86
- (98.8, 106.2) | 5.38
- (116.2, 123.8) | 8.19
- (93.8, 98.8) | 4.46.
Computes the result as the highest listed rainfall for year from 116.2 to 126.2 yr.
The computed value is 9.009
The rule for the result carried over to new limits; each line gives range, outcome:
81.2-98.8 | 4.665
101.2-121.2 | 8.18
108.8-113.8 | 6.894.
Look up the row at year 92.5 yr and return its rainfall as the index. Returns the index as 3.977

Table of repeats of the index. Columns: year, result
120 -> 8.18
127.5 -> 9.277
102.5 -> 5.387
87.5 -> 3.6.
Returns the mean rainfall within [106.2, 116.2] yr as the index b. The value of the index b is 6.64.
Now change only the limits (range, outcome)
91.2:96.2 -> 4.1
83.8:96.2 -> 3.82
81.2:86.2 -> 3.57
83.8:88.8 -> 3.57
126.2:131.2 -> 9.19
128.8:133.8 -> 9.08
